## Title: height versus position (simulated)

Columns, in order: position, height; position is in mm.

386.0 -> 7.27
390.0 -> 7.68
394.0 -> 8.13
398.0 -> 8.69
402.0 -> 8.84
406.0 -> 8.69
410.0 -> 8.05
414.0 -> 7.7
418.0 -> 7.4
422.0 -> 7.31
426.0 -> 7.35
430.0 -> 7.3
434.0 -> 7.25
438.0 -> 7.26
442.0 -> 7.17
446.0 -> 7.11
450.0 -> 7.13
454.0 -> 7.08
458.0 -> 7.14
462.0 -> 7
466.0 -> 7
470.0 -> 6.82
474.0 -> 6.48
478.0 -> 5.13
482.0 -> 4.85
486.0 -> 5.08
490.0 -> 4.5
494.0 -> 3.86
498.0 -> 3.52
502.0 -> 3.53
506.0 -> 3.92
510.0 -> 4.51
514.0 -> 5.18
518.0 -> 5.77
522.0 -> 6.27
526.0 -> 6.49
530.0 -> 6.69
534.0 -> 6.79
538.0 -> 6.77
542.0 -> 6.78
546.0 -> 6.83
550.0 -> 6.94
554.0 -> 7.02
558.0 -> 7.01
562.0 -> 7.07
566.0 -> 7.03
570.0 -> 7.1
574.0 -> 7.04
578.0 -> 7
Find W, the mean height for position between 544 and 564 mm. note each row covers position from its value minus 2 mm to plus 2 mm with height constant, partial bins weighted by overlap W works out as 6.97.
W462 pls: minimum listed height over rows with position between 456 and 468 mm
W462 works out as 7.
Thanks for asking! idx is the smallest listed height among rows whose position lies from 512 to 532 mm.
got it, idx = 5.18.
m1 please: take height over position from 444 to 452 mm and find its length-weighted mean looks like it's 7.12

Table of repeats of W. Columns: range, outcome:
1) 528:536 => 6.74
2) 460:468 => 7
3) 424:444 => 7.27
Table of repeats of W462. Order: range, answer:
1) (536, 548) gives 6.77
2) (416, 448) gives 7.11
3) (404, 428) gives 7.31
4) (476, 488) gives 4.85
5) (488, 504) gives 3.52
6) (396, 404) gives 8.69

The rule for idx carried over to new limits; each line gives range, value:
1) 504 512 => 3.92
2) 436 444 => 7.17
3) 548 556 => 6.94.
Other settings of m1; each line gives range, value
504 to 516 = 4.54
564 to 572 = 7.06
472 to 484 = 5.49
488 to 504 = 3.85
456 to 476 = 6.89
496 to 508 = 3.66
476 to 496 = 4.68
